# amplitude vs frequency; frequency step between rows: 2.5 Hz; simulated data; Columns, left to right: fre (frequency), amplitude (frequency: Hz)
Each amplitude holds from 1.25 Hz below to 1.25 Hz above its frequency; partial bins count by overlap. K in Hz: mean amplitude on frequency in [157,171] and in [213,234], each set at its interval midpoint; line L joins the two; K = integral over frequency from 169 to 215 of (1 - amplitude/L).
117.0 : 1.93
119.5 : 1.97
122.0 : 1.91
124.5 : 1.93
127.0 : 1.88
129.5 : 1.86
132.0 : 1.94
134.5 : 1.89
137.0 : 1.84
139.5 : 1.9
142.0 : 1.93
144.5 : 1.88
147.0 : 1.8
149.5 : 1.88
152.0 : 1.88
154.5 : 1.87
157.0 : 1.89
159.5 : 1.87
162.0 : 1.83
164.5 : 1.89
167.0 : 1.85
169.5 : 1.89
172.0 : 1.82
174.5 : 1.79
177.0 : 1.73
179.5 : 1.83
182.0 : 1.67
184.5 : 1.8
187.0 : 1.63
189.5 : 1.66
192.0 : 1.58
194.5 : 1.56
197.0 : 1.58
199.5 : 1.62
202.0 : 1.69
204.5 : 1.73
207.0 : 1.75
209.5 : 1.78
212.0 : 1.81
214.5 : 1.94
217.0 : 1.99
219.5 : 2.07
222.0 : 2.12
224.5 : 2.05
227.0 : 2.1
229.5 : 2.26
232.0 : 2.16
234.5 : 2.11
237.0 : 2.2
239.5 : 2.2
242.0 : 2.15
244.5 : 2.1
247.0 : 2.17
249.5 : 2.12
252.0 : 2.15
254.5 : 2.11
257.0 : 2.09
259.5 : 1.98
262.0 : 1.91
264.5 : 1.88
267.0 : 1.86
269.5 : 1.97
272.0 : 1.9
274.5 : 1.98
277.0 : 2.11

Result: 5.7 Hz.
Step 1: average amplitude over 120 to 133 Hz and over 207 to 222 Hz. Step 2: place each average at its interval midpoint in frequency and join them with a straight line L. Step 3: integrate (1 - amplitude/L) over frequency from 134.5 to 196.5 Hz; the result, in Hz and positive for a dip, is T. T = 3.60 Hz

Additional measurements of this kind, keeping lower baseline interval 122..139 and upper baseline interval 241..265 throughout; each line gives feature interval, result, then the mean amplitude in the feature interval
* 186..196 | 1.9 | 1.61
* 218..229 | -0.4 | 2.09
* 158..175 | 0.8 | 1.85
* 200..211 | 1.5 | 1.73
